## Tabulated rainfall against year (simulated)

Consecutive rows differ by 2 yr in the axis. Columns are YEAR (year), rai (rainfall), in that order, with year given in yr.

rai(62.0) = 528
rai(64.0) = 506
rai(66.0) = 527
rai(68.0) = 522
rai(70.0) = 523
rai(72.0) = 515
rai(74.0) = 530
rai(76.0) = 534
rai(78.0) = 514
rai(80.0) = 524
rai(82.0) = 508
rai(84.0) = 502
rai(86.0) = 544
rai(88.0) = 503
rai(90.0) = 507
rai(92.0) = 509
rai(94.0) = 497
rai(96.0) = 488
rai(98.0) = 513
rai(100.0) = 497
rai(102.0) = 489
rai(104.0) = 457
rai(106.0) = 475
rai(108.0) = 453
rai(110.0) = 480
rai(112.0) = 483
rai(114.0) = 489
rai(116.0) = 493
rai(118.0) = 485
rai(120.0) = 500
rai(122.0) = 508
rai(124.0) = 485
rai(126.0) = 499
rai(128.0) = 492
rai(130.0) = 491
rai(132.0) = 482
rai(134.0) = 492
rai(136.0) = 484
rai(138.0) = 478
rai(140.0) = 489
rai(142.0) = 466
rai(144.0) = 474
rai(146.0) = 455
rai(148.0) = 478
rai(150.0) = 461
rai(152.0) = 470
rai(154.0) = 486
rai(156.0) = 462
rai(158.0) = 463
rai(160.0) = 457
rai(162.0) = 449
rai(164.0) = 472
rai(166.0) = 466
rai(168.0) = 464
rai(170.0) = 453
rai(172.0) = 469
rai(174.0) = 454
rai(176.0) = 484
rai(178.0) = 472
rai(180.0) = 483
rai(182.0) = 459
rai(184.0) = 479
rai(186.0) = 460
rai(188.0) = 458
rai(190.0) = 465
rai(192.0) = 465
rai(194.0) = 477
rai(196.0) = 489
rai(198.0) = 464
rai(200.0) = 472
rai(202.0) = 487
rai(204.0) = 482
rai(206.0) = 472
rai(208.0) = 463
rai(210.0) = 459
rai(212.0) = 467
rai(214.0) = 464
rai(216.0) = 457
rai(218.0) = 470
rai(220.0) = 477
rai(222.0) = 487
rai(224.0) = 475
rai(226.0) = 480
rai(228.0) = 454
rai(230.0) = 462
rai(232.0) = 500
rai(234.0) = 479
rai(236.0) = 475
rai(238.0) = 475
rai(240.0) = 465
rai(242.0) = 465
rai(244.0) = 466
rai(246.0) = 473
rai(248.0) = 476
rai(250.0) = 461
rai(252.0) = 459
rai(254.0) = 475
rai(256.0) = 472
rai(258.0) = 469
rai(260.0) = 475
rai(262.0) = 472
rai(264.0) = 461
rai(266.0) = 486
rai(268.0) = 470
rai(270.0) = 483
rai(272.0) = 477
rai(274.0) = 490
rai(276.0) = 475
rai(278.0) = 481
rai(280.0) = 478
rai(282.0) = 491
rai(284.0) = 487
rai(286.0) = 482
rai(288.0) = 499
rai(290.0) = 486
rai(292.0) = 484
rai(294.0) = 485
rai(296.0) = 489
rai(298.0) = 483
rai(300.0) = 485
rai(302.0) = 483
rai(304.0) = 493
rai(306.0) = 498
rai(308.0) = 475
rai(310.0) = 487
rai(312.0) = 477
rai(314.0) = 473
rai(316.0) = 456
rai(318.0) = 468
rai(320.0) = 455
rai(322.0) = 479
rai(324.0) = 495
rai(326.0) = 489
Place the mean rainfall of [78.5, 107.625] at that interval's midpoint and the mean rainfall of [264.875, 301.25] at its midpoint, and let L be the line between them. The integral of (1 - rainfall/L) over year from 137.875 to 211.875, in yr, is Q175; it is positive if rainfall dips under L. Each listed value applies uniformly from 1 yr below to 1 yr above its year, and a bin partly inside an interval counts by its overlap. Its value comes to 3.6 yr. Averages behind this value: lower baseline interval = 500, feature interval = 469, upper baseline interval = 484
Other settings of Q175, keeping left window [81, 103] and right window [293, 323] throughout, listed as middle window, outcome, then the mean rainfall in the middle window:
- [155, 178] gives 1.5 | 463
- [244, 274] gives 0.8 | 472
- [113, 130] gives 0.3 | 494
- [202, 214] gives 0.5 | 470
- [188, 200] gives 0.5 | 471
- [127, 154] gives 1.1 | 478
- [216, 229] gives 0.4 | 473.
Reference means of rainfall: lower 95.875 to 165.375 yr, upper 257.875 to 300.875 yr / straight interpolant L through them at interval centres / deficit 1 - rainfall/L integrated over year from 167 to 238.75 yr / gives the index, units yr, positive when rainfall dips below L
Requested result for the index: 1.4 yr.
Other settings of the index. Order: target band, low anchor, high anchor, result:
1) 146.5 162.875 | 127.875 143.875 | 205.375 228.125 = 0.5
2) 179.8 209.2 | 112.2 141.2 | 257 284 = 0.8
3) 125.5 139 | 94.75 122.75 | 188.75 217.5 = -0.2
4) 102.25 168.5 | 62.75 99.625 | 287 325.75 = 3.9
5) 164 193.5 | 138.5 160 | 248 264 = 0.2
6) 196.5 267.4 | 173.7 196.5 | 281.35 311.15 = 0.9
